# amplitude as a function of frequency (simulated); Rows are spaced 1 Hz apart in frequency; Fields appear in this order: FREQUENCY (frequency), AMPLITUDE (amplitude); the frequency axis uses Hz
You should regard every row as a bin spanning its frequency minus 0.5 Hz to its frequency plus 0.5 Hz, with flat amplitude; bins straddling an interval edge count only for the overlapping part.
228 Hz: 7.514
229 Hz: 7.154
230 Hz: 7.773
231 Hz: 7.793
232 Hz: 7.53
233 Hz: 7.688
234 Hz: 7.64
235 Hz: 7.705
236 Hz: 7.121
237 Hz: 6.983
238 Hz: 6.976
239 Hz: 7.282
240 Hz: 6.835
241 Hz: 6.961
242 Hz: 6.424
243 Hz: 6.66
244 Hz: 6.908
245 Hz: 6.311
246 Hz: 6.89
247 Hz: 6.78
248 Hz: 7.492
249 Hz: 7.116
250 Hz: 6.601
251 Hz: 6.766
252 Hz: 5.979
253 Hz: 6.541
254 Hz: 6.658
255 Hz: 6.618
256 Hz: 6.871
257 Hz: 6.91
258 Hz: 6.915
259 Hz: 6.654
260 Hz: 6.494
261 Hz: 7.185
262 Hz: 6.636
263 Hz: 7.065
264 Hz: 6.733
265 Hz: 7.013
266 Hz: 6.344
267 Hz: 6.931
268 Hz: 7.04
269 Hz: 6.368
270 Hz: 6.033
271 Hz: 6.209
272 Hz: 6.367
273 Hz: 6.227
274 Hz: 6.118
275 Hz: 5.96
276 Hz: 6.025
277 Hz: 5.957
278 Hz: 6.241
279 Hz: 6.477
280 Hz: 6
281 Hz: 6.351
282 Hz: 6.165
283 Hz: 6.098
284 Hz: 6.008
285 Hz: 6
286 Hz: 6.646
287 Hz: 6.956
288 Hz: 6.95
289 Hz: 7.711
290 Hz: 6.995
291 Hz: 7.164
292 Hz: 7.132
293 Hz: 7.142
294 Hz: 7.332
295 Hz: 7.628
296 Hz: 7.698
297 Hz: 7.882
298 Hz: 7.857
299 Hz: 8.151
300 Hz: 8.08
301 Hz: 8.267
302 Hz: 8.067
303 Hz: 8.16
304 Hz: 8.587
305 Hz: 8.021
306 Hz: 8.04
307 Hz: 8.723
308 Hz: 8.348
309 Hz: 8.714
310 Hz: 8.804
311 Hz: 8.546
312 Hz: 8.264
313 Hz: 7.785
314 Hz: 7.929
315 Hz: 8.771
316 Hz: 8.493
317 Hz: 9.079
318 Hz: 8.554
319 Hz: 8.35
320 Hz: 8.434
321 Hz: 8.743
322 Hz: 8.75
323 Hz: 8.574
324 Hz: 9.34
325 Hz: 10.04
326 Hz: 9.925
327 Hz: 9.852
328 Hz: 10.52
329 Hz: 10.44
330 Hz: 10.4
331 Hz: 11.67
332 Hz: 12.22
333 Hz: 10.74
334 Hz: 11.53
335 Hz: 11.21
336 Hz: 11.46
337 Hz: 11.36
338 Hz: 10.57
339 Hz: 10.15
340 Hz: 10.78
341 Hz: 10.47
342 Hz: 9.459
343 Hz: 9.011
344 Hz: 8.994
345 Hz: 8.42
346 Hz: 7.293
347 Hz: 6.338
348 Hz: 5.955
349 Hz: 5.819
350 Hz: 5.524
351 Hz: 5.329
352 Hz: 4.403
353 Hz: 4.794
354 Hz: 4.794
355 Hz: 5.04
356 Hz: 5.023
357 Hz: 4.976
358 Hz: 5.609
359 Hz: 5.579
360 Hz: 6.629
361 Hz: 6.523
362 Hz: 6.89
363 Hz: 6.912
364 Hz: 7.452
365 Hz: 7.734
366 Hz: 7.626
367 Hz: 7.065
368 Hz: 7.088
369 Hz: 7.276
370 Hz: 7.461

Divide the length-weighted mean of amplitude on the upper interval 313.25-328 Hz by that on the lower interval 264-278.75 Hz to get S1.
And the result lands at 1.41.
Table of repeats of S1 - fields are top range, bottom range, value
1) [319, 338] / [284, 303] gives 1.38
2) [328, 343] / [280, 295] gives 1.60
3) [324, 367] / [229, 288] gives 1.23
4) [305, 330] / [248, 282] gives 1.36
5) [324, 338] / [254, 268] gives 1.59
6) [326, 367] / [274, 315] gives 1.10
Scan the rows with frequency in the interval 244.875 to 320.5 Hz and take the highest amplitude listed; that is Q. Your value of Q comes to 9.079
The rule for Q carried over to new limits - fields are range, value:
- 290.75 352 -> 12.22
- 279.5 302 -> 8.267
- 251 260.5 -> 6.915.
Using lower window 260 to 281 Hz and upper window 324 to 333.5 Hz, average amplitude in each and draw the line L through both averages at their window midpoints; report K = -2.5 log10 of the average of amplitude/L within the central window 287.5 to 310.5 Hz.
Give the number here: 0.08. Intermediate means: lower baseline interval 6.45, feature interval 7.89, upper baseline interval 10.6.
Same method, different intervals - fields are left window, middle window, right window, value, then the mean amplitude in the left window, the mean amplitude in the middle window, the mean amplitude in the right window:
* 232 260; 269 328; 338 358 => -0.10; 6.9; 7.65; 7.03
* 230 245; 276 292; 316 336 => 0.30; 7.17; 6.52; 9.92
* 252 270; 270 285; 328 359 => 0.15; 6.72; 6.15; 8.32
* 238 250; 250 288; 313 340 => 0.19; 6.87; 6.48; 9.87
